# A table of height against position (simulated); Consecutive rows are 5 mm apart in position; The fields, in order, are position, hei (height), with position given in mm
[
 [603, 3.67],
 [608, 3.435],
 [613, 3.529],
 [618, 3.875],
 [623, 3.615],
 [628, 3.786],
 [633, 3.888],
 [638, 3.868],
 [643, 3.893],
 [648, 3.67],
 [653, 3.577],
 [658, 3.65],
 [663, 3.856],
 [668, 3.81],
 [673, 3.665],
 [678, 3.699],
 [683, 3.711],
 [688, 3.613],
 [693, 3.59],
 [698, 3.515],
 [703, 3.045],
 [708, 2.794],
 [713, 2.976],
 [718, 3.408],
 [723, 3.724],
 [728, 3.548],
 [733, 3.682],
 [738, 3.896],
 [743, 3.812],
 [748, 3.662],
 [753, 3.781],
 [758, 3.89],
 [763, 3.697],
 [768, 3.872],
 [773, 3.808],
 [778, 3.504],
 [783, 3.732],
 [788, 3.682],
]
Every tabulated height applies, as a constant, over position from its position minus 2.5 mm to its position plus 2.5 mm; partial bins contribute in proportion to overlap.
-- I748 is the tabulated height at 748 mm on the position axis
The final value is 3.662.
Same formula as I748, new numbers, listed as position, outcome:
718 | 3.408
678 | 3.699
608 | 3.435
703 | 3.045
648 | 3.67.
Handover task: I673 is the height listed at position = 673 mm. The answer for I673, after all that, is 3.665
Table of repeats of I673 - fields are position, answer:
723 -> 3.724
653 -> 3.577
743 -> 3.812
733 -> 3.682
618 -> 3.875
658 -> 3.65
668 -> 3.81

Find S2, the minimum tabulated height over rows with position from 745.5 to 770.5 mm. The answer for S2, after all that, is 3.662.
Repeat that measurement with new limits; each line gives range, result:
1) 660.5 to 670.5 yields 3.81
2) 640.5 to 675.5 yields 3.577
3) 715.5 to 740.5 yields 3.408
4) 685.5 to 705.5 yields 3.045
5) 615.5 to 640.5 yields 3.615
